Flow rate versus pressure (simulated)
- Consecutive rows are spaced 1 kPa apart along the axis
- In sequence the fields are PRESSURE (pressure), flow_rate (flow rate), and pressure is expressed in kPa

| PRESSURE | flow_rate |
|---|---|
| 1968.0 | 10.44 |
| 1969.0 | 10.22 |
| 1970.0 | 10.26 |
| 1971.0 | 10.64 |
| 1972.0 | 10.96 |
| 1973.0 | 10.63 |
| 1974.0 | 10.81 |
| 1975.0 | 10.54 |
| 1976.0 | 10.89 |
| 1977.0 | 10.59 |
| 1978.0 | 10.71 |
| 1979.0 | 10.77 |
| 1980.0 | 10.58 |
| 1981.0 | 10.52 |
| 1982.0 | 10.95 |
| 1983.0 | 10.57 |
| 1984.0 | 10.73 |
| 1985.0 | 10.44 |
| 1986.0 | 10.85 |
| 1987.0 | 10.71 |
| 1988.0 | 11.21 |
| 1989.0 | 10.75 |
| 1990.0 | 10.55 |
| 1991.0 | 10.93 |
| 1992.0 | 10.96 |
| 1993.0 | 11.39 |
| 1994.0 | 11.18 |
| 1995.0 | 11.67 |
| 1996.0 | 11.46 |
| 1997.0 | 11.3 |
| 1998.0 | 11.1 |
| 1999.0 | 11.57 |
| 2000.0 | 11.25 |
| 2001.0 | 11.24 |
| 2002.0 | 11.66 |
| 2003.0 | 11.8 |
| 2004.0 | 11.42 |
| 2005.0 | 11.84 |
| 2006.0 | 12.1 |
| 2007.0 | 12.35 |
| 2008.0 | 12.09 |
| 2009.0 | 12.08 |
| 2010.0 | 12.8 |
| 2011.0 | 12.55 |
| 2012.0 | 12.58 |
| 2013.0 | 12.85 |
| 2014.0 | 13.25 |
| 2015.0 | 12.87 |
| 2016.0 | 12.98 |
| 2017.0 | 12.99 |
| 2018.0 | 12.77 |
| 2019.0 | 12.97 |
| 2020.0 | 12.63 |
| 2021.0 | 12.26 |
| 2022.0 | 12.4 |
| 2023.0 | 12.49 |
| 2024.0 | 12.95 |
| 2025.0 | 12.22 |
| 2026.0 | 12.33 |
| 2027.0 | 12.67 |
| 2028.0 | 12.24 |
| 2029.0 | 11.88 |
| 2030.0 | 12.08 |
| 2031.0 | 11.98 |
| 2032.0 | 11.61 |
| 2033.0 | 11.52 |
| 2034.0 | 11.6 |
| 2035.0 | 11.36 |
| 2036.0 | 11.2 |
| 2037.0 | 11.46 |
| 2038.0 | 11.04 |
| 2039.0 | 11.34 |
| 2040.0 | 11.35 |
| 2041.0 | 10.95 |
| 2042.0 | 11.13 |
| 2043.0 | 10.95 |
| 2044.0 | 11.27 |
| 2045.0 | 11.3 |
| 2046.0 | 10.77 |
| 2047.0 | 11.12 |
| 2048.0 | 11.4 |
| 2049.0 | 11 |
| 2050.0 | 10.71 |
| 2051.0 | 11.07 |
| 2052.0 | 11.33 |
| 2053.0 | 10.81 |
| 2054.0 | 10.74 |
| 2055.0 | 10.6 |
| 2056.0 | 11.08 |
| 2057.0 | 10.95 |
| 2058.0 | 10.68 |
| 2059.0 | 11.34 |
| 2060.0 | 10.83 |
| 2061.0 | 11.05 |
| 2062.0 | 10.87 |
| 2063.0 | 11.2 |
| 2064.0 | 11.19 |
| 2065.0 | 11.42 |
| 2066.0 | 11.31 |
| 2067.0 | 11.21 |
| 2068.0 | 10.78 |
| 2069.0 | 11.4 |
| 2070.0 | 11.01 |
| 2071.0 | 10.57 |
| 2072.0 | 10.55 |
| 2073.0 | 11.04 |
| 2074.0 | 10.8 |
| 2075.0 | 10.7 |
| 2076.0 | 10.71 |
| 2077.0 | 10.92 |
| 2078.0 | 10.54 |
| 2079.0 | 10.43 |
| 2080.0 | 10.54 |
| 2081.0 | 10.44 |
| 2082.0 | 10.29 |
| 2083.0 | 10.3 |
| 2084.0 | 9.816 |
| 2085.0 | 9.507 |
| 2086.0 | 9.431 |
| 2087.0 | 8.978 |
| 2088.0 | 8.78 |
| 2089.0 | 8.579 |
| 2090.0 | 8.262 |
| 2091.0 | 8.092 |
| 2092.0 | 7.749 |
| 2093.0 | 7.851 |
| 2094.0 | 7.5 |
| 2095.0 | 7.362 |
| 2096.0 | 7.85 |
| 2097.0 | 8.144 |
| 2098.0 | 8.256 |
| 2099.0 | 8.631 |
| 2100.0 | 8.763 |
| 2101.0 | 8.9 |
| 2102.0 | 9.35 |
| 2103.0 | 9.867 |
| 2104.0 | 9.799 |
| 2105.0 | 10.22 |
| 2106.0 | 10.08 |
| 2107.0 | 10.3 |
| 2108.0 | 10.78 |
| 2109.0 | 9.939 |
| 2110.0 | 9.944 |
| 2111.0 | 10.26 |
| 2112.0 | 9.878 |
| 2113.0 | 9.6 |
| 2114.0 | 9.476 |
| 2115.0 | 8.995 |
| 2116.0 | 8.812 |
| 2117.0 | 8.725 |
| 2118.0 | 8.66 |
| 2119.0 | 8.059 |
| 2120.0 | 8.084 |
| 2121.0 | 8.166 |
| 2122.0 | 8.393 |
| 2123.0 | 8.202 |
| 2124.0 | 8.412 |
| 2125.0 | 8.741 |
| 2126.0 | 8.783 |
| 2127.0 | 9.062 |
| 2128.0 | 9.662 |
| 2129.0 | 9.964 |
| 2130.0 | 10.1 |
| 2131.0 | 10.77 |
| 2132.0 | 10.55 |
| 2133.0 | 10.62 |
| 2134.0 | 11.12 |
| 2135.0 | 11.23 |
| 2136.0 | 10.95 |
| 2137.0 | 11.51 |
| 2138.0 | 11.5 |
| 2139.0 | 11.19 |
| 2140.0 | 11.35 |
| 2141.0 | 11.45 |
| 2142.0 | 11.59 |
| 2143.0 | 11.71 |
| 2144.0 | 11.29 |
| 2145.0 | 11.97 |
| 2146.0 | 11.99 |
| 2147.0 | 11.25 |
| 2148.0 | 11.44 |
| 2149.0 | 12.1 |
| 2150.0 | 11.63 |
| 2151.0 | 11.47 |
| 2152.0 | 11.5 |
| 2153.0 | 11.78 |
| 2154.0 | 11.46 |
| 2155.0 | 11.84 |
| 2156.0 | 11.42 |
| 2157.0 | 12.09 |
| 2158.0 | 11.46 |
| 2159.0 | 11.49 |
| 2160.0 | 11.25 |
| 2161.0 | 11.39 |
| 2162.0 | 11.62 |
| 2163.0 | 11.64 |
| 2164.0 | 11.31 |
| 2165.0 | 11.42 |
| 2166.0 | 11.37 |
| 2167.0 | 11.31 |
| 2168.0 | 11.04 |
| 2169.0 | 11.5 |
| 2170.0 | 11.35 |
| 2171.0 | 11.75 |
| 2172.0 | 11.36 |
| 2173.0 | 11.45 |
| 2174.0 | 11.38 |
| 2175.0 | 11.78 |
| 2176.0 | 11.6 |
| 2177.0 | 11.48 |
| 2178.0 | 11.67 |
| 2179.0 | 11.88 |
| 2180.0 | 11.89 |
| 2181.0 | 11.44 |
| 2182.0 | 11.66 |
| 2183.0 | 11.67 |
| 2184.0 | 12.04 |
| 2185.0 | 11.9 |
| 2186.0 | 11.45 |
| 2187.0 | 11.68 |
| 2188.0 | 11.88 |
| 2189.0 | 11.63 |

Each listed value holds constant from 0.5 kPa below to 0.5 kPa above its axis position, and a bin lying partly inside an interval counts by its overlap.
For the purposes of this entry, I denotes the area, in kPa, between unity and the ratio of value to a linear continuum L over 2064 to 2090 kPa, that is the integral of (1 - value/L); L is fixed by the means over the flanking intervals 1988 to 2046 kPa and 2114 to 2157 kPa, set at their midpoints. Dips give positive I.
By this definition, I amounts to 1.76 kPa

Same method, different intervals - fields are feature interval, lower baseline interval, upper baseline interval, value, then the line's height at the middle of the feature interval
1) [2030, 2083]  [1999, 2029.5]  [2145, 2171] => 4.7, 12.1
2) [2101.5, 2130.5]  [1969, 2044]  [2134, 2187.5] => 5.6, 11.5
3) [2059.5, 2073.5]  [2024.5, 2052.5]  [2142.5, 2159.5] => 0.6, 11.5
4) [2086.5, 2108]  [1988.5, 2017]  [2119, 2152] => 4.1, 10.9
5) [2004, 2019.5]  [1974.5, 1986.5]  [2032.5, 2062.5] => -2.4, 10.9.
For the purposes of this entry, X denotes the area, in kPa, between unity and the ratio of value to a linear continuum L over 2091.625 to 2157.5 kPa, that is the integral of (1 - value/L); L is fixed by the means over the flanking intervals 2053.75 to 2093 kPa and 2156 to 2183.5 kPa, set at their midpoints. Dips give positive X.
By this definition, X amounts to 5.9 kPa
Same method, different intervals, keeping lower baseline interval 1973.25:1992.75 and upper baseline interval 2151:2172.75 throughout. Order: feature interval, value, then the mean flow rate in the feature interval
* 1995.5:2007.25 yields -0.8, 11.6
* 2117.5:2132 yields 3.0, 8.99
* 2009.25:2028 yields -3.1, 12.7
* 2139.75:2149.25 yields -0.2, 11.6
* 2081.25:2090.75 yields 1.6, 9.32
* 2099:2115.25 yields 2.2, 9.74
